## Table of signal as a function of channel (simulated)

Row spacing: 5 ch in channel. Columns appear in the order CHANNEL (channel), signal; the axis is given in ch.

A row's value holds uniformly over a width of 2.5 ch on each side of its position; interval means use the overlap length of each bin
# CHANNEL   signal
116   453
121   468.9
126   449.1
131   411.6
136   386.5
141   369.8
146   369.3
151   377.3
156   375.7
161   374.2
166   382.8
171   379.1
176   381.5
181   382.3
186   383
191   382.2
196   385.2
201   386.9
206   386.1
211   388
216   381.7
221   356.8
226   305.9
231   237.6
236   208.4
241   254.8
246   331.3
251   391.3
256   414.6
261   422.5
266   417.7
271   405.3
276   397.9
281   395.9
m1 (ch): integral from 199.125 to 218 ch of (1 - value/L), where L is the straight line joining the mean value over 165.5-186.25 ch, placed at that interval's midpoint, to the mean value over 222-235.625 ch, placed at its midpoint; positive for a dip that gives -4.4 ch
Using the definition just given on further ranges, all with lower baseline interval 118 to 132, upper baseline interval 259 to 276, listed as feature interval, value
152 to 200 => 5.9 ch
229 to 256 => 7.8 ch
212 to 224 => 1.6 ch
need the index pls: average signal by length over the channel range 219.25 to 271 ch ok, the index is 337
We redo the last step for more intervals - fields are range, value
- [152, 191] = 380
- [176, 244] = 343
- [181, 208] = 384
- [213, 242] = 294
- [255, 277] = 412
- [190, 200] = 384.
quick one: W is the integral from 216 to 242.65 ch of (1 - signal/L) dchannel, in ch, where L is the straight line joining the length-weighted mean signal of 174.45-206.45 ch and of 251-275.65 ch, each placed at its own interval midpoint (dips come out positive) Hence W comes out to 7.7 ch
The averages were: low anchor 384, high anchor 411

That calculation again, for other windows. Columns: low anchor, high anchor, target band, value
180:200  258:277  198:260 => 9.1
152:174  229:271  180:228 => -1.9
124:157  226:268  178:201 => -1.2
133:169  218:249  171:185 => -1.4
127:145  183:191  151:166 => 0.4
